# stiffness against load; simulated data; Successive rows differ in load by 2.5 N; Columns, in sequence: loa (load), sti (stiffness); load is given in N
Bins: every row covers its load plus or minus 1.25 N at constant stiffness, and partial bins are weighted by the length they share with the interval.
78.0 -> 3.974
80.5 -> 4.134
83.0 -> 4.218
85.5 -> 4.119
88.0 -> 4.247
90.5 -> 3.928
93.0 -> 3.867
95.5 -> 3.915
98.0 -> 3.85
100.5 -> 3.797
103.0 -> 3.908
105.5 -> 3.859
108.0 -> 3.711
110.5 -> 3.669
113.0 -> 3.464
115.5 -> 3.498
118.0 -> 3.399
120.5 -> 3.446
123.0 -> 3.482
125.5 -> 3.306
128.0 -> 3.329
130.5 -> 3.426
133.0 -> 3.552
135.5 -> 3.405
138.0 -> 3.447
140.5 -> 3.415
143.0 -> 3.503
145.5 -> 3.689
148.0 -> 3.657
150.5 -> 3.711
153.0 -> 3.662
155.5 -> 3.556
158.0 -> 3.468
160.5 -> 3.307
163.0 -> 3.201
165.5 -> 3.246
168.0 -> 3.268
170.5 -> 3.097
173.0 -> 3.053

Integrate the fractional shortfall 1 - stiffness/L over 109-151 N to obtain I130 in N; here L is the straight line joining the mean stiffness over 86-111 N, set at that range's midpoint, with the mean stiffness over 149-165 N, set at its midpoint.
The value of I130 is 2.0 N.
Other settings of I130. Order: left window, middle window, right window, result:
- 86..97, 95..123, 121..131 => 0.1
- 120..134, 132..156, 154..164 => -1.1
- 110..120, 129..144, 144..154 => 0.6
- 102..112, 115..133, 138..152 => 1.3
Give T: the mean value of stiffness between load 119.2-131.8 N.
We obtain 3.4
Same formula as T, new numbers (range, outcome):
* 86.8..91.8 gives 4.08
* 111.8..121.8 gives 3.45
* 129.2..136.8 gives 3.46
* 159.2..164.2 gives 3.26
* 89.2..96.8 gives 3.91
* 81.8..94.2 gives 4.08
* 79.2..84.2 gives 4.17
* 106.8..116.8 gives 3.58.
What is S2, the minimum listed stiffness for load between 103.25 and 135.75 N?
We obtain 3.306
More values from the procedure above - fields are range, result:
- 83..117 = 3.464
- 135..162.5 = 3.307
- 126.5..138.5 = 3.329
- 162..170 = 3.201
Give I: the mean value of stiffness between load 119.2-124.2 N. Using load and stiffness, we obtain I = 3.46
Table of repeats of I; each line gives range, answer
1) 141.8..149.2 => 3.62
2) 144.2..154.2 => 3.68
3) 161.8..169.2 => 3.24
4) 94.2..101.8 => 3.85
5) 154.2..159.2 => 3.51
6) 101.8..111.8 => 3.78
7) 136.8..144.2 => 3.45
